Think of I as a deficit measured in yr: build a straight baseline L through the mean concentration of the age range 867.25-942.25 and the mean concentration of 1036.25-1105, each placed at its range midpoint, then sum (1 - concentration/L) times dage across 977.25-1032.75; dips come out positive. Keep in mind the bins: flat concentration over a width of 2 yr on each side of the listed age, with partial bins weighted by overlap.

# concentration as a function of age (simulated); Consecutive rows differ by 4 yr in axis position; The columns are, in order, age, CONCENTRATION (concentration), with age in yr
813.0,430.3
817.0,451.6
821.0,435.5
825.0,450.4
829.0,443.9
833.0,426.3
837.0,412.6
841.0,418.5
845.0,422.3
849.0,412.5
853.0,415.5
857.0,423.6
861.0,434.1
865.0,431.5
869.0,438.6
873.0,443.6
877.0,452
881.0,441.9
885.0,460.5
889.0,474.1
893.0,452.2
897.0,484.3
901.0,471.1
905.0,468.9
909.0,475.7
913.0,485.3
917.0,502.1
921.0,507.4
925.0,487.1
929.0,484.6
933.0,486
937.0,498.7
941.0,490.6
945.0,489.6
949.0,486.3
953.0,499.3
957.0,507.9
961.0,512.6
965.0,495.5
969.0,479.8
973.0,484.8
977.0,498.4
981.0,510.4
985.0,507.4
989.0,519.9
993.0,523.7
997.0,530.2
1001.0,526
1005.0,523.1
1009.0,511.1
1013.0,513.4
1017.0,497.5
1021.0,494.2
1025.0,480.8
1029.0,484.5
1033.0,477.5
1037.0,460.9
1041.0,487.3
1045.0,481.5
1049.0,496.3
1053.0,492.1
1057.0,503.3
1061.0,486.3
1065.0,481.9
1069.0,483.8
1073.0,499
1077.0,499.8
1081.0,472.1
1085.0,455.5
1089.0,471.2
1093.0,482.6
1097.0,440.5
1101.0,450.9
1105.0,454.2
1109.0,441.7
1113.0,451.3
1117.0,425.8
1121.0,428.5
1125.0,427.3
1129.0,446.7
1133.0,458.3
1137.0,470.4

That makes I -3.6 yr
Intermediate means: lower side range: 474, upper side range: 479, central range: 508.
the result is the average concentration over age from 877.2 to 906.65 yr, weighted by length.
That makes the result 464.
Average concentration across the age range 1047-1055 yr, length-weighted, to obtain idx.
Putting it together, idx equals 494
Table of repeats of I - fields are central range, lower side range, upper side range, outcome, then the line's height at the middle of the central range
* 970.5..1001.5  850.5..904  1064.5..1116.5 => -3.7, 457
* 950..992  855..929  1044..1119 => -3.1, 467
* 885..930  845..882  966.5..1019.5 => -2.2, 458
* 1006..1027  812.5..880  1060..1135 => -2.3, 451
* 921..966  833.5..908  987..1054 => -2.4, 470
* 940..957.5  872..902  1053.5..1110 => -1.1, 465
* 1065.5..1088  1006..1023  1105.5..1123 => -0.9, 463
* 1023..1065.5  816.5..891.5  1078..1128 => -3.5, 448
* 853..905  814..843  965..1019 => 0.8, 457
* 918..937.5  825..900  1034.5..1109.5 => -1.8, 451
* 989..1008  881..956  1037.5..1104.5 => -1.7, 481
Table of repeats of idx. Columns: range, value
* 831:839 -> 419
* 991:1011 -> 523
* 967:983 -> 493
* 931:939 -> 492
